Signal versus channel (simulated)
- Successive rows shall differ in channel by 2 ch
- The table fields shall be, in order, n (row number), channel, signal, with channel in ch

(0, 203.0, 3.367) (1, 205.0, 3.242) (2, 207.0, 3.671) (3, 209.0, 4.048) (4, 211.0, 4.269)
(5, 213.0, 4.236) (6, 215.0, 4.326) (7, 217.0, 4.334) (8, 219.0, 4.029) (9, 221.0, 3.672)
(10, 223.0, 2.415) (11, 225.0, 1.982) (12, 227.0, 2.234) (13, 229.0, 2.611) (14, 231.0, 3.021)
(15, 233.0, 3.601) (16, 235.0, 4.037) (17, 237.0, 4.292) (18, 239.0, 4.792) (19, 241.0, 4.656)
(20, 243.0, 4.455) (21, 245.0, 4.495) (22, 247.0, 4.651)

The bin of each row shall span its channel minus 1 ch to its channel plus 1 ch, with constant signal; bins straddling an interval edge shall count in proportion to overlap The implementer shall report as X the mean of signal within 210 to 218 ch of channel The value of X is 4.29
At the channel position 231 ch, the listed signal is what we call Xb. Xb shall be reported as 3.021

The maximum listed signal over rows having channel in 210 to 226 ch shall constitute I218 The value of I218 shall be 4.334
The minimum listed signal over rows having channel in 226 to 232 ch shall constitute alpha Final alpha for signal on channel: 2.234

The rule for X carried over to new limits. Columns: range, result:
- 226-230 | 2.42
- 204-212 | 3.81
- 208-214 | 4.18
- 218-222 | 3.85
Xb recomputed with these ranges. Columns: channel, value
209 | 4.048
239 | 4.792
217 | 4.334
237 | 4.292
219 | 4.029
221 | 3.672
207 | 3.671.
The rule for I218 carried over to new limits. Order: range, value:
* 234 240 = 4.792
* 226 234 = 3.601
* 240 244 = 4.656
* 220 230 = 3.672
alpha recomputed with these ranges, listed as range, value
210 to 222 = 3.672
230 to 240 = 3.021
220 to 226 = 1.982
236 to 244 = 4.292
